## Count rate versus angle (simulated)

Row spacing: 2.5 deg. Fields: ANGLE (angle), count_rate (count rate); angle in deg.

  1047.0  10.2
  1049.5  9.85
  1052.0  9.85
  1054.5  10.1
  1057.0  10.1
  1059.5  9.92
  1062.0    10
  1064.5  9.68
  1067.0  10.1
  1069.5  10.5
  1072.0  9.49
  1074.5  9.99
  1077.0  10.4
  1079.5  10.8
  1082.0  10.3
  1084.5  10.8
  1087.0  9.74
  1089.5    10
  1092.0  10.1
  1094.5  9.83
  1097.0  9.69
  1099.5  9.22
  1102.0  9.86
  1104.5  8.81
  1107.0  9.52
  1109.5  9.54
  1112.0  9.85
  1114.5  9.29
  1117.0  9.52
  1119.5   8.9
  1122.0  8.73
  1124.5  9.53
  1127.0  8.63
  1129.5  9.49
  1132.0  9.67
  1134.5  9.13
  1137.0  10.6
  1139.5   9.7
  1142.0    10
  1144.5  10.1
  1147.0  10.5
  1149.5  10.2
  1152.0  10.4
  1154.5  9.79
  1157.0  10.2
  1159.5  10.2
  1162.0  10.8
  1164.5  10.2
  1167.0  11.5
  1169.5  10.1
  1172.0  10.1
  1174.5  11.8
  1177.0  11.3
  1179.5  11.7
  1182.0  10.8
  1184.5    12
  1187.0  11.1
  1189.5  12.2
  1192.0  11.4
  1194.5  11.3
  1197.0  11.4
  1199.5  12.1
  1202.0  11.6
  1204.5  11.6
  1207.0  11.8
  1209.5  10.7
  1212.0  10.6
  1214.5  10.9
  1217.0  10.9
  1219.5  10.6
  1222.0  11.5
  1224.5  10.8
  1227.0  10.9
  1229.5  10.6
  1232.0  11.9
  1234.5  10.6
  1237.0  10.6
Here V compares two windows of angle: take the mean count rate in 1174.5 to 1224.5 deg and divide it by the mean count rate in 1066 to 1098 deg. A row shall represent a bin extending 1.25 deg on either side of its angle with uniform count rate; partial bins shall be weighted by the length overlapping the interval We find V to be 1.12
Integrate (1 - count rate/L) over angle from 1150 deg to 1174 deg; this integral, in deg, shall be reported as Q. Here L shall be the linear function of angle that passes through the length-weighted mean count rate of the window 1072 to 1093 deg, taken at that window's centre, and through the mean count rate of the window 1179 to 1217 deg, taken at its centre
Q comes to 1.4 deg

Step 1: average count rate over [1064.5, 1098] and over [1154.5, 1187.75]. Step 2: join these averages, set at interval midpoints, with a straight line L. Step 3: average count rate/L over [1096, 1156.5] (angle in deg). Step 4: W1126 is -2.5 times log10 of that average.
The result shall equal 0.09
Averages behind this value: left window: 10.1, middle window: 9.62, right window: 10.9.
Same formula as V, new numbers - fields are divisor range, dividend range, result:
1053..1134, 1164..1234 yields 1.15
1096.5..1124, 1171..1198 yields 1.22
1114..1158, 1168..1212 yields 1.17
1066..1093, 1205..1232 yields 1.08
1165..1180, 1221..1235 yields 1.01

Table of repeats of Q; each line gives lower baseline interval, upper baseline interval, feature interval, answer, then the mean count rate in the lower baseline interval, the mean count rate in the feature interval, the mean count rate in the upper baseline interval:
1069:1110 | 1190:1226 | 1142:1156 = 0.5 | 9.91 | 10.2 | 11.2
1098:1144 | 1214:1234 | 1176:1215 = -3.1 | 9.46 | 11.4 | 11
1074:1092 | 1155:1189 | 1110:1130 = 2.5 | 10.3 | 9.24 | 10.9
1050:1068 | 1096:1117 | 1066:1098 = -1.4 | 9.96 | 10.1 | 9.47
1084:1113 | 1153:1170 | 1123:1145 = 1.1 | 9.72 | 9.62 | 10.4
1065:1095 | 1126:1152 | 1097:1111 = 0.9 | 10.2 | 9.42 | 9.84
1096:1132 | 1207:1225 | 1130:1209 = -4.6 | 9.34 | 10.8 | 10.9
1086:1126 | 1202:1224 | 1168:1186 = -1.0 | 9.5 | 11.1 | 11.1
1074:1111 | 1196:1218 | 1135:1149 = 0.5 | 9.9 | 10.1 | 11.3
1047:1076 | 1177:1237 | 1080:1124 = 2.9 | 9.98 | 9.65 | 11.2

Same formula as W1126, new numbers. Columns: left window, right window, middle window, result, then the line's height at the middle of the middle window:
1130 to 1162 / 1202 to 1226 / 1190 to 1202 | -0.08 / 10.8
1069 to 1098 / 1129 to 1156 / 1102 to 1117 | 0.07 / 10.1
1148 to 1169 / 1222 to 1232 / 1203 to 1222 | -0.02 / 10.9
